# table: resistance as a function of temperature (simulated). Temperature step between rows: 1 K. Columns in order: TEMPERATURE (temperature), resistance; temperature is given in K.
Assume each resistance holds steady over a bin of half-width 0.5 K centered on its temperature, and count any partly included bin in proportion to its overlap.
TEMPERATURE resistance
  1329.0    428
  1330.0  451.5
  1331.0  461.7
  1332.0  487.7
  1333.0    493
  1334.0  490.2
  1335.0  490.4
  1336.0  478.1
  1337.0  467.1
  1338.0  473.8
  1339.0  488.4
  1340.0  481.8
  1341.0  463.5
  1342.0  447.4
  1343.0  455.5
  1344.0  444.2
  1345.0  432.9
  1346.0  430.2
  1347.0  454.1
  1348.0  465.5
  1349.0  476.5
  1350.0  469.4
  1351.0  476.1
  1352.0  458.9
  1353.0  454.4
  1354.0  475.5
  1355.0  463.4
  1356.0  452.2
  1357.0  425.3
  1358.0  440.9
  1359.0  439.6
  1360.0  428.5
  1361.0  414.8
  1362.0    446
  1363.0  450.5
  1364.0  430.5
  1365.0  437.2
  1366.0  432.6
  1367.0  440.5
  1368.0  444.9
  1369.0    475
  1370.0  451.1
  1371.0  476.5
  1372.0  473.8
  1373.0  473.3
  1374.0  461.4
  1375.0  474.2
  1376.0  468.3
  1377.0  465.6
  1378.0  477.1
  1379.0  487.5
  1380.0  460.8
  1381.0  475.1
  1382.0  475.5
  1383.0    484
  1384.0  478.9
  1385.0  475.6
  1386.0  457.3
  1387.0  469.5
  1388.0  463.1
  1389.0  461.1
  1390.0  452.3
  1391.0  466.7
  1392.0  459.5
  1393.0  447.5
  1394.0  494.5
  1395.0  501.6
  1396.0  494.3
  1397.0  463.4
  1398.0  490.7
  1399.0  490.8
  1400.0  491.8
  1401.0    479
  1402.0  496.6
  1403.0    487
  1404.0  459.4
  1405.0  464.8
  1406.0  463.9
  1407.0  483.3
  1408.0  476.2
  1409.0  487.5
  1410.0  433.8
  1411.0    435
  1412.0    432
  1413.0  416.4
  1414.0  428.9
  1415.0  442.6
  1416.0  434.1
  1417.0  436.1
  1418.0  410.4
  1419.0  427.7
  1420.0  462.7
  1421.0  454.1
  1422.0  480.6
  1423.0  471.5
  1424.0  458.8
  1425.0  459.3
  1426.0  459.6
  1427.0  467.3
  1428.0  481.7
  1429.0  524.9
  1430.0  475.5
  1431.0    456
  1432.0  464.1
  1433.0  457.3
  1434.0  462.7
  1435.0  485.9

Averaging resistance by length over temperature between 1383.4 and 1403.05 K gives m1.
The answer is 476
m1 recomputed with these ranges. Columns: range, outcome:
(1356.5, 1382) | 454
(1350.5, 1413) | 463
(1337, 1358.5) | 459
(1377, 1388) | 473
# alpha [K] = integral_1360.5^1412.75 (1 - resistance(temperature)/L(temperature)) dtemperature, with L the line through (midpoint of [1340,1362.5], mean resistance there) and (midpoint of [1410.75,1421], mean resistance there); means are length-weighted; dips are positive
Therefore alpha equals -2.9 K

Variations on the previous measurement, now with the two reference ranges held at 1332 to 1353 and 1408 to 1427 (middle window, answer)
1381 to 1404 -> -1.1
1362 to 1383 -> -0.1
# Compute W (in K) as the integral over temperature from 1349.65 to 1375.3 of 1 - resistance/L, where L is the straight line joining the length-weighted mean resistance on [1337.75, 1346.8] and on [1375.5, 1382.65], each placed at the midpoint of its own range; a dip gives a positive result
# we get 0.7 K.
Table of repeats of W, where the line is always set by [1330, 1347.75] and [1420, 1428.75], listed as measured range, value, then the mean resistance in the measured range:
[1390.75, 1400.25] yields -0.26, 480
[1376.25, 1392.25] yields -0.07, 469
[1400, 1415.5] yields 0.25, 460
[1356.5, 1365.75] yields 0.64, 435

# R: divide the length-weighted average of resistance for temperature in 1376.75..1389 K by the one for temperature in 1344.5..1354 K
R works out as 1.0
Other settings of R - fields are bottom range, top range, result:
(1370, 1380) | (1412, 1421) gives 0.92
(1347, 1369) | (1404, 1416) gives 1.00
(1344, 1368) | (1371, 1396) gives 1.05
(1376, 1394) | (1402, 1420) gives 0.96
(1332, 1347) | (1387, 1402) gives 1.02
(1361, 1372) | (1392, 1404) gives 1.08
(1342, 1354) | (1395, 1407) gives 1.05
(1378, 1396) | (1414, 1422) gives 0.93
